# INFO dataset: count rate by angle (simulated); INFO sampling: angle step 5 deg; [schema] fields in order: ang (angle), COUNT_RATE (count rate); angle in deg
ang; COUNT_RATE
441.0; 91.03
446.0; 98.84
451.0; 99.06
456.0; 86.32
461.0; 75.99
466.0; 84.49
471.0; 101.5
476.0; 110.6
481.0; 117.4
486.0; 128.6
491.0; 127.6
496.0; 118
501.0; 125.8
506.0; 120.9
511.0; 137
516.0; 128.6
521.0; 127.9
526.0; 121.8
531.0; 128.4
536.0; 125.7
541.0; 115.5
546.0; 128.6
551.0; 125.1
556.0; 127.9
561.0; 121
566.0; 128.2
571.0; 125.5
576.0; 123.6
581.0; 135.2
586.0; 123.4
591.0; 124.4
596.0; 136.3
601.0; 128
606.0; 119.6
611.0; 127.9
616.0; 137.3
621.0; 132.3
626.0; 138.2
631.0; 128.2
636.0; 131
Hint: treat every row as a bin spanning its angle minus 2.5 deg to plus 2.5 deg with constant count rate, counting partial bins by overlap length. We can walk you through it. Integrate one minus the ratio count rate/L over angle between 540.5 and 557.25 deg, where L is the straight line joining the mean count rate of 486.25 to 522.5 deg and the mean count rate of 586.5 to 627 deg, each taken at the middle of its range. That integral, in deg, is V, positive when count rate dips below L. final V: 0.4 deg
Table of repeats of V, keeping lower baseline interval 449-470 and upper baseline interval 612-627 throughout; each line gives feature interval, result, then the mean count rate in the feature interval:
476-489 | -3.69 deg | 121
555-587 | -1.61 deg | 126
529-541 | -1.62 deg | 125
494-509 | -3.37 deg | 122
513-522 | -2.09 deg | 129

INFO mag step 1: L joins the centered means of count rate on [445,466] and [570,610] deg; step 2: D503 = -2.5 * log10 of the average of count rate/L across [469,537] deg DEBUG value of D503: -0.20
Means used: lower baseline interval 88.8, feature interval 123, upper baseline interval 127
